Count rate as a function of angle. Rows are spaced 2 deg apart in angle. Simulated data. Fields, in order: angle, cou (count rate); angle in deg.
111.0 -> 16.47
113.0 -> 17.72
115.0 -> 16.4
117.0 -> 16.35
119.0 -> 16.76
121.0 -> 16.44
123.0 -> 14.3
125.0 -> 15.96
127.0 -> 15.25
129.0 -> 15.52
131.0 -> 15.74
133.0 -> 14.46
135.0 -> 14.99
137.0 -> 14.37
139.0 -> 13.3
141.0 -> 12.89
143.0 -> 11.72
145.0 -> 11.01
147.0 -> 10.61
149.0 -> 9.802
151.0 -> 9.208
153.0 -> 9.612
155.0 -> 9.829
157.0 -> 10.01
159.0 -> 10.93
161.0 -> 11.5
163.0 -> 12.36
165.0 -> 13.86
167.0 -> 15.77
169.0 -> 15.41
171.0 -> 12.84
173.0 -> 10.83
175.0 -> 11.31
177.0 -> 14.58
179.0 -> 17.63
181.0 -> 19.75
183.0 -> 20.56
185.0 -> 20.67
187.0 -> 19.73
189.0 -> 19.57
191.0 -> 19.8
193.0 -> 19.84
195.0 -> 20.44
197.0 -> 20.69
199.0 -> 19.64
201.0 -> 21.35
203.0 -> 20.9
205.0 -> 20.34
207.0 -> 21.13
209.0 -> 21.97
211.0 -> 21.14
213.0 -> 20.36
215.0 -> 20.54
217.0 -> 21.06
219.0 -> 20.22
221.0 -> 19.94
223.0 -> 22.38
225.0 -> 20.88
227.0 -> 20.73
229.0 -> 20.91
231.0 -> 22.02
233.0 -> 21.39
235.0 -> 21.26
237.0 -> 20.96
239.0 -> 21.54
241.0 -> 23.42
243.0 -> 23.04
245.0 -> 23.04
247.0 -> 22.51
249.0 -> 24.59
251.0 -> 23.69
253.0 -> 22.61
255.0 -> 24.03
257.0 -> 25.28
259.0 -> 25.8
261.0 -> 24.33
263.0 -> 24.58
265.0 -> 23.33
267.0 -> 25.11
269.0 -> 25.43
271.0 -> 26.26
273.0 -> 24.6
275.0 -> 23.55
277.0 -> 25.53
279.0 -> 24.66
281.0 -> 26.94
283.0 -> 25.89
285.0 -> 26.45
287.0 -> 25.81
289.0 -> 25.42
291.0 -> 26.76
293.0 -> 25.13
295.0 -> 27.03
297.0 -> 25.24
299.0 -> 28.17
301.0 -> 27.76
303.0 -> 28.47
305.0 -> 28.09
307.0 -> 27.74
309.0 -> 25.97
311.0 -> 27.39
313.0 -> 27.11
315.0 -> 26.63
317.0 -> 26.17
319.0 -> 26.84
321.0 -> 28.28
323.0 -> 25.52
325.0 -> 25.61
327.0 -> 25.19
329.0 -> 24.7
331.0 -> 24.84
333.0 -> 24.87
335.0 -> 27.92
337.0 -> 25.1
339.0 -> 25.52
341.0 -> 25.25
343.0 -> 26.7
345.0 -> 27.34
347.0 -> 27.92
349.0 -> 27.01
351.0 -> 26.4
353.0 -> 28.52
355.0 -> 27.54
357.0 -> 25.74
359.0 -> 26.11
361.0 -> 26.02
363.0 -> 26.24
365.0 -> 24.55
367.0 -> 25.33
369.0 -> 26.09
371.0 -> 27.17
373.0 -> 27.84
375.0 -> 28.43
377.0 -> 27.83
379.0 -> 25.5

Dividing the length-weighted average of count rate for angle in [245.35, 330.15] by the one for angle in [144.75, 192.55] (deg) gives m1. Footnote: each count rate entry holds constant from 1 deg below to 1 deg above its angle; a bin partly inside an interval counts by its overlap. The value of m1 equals 1.81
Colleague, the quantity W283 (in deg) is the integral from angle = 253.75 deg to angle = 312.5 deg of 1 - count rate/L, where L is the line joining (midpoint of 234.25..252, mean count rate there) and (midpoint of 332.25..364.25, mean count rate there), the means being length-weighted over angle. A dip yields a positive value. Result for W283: -4.2 deg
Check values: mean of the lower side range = 22.7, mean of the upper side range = 26.5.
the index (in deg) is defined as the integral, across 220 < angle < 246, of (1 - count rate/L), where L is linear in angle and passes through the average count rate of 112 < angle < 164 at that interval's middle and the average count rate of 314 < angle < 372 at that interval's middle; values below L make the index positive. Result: -3.1 deg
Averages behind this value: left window 13.3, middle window 21.7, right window 26.2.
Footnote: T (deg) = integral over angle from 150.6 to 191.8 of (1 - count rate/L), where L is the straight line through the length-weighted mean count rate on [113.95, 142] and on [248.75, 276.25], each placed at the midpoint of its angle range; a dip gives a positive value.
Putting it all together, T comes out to 8.4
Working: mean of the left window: 15.2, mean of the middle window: 14.6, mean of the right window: 24.5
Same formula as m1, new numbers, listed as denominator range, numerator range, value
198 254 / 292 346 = 1.23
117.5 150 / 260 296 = 1.82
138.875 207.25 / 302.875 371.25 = 1.72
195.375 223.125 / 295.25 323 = 1.31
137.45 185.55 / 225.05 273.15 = 1.78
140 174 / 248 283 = 2.12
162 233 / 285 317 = 1.42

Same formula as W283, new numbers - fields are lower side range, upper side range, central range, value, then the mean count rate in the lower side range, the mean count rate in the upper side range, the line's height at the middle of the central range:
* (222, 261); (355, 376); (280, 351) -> -4.5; 22.7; 26.4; 24.9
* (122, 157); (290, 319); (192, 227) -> -3.7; 12.8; 27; 18.8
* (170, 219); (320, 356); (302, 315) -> -1.3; 19.1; 26.3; 24.8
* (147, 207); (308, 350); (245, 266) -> -2.8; 15.8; 26.3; 21.2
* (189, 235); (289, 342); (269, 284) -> -0.7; 20.8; 26.4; 24.3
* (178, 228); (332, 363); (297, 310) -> -1.5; 20.5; 26.5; 24.7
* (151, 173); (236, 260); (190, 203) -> -3.0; 12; 23.4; 16.6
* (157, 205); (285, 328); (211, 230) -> -0.8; 16.9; 26.7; 20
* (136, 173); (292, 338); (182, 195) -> -4.4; 11.9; 26.5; 15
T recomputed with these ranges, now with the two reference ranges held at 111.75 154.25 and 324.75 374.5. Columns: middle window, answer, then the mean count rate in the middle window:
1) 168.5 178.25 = 1.9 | 13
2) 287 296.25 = -1.2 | 26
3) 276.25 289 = -1.9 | 25.9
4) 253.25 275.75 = -3.5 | 24.7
